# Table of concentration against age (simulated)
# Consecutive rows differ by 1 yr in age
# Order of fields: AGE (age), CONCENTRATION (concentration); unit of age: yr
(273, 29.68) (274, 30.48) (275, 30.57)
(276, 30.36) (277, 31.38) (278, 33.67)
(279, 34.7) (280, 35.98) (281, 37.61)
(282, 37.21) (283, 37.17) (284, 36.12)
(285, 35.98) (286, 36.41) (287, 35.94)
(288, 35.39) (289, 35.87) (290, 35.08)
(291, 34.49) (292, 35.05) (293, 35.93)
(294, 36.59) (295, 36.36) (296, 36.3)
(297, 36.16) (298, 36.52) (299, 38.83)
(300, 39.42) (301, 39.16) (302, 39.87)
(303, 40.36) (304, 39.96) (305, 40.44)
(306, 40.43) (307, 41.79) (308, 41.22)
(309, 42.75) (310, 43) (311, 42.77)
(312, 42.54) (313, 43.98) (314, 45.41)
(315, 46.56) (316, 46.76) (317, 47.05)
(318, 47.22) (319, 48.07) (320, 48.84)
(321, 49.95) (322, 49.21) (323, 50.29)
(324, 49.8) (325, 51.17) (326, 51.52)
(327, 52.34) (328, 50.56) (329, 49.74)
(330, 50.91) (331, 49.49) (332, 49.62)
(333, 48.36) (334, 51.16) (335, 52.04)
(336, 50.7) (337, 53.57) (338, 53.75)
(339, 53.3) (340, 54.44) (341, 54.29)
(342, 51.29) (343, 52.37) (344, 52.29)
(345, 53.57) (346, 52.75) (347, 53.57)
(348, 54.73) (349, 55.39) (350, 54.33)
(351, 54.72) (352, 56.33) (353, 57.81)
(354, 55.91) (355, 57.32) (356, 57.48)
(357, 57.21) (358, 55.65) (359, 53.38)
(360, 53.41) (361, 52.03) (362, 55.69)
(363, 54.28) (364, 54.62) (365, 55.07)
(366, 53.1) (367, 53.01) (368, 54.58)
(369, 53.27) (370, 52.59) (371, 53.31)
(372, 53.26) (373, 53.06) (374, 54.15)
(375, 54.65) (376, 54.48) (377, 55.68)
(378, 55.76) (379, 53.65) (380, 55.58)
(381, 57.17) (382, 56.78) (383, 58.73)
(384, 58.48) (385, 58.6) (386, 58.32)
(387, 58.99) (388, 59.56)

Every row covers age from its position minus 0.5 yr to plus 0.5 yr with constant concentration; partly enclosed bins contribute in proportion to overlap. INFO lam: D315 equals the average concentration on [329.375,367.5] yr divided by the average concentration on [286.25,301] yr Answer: 1.47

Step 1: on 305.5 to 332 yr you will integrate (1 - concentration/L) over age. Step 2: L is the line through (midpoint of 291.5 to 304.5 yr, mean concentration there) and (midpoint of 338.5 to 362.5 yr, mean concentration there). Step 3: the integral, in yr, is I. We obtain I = -1.6 yr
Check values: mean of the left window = 37.7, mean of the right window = 54.6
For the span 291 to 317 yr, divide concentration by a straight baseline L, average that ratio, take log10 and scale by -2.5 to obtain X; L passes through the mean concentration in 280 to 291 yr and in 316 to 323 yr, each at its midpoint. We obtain 0.07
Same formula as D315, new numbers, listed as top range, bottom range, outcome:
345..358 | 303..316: 1.30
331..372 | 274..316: 1.42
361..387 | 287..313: 1.42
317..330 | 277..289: 1.39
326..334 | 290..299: 1.40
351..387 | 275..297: 1.57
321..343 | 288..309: 1.35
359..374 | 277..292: 1.51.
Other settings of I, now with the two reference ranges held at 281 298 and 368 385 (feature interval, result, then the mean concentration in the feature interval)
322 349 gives -3.4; 51.8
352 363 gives -1.0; 55.6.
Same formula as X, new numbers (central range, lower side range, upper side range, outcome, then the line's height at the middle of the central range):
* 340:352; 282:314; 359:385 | -0.10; 49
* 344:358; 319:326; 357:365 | -0.04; 53.2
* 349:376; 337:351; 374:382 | 0.00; 54.5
